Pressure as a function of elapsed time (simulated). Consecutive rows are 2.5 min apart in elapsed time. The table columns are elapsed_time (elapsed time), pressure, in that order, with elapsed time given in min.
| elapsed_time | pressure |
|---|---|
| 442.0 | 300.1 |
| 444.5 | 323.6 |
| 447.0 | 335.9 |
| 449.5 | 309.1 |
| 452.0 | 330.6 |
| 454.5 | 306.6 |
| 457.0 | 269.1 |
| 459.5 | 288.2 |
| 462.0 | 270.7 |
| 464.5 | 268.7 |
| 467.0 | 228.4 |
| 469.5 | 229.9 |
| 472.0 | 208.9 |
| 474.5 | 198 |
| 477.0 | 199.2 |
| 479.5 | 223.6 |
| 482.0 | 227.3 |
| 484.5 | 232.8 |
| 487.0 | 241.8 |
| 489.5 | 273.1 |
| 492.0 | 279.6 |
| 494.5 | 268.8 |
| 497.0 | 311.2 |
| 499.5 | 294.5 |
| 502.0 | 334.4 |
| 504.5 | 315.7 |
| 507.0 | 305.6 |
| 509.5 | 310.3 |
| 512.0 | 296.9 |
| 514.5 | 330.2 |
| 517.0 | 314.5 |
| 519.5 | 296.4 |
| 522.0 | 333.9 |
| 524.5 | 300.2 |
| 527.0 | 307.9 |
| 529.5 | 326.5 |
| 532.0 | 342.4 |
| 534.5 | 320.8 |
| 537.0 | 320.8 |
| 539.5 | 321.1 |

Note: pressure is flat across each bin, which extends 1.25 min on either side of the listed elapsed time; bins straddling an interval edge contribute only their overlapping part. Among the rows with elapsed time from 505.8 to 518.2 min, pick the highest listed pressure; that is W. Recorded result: 330.2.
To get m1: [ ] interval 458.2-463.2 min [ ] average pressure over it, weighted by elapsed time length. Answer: 279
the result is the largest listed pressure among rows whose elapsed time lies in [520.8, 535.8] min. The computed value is 342.4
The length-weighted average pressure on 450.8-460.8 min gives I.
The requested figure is 298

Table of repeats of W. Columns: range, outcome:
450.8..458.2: 330.6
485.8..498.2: 311.2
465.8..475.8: 229.9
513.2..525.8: 333.9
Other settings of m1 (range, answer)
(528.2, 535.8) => 330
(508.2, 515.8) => 312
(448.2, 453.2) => 320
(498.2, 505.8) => 315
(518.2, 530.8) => 313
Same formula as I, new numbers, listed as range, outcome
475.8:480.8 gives 212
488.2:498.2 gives 283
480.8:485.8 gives 230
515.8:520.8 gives 306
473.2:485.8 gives 216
